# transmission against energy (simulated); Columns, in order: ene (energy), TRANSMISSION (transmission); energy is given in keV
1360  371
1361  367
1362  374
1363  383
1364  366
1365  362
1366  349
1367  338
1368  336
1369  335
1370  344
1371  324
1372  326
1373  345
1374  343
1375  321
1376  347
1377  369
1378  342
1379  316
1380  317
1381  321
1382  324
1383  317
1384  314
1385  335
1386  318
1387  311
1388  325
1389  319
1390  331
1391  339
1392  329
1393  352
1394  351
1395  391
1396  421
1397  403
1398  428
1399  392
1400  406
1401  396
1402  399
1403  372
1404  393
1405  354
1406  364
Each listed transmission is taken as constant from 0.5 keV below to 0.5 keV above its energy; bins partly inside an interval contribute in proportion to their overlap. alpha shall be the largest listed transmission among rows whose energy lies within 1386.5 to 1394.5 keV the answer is 352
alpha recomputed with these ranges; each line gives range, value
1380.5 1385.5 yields 335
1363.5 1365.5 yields 366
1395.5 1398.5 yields 428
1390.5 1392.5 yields 339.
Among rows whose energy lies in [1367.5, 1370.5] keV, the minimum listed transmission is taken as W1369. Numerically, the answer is 335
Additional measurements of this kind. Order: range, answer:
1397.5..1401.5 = 392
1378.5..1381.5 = 316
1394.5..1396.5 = 391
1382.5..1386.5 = 314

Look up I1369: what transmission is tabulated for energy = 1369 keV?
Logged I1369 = 335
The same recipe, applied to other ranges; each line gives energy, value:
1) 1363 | 383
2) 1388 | 325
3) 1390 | 331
